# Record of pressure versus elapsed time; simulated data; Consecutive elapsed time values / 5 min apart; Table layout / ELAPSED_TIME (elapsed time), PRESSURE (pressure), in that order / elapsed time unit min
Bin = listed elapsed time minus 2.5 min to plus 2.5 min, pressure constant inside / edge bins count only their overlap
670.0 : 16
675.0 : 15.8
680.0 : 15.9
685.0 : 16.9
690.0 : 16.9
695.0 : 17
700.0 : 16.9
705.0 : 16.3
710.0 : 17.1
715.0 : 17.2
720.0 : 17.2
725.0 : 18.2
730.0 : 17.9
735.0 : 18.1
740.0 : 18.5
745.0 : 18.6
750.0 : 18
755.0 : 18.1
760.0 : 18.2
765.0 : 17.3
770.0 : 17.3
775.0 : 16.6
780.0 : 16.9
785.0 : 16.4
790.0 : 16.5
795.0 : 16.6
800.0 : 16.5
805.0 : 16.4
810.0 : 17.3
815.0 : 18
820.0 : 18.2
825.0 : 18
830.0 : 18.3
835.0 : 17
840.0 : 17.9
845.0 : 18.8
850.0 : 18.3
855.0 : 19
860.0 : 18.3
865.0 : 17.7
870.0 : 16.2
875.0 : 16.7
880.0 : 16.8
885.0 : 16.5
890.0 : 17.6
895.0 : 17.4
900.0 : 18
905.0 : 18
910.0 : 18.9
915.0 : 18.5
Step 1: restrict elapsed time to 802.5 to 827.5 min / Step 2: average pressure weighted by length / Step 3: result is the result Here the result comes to 17.6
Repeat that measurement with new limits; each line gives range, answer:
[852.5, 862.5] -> 18.6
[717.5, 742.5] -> 18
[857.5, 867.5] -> 18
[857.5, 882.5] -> 17.1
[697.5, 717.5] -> 16.9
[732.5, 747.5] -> 18.4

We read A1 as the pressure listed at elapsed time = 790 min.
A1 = 16.5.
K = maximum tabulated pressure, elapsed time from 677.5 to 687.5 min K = 16.9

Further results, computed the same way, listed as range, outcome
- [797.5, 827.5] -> 18.2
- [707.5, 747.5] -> 18.6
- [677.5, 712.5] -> 17.1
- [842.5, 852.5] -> 18.8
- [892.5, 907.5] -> 18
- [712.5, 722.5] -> 17.2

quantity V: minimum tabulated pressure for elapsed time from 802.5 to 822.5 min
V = 16.4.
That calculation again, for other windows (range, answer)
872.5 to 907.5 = 16.5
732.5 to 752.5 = 18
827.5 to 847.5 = 17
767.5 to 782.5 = 16.6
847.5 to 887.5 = 16.2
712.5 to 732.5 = 17.2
